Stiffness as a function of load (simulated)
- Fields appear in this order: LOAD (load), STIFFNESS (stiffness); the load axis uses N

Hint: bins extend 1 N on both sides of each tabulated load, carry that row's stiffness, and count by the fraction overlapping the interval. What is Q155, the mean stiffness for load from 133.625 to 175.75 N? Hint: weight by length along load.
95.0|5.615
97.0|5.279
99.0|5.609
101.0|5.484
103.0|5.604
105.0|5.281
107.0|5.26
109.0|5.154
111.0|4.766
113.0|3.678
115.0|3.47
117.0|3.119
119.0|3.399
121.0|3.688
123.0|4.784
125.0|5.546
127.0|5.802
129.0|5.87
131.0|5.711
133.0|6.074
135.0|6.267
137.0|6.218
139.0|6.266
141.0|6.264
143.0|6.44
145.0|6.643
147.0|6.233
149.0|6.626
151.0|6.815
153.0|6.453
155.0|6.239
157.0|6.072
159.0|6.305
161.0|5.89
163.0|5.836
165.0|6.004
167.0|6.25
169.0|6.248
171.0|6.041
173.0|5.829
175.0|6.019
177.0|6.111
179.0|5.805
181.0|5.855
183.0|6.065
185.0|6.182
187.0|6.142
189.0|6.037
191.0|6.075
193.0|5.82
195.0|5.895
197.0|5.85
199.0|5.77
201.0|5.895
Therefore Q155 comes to 6.24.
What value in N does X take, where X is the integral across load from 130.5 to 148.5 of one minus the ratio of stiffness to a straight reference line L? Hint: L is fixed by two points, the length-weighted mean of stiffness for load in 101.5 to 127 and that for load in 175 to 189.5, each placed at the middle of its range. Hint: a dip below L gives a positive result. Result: -4.1 N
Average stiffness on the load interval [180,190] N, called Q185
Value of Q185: 6.06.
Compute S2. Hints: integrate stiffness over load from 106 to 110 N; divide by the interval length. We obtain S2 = 5.21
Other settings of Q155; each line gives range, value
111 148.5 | 5.31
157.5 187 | 6.04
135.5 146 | 6.36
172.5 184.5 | 5.96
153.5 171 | 6.11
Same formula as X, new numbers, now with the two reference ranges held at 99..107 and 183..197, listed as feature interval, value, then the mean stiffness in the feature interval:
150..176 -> -1.4 N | 6.15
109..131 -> 4.2 N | 4.5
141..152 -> -1.5 N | 6.53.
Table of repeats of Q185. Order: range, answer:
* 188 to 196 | 5.96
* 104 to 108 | 5.27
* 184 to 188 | 6.16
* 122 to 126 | 5.17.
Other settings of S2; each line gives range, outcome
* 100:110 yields 5.36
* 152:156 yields 6.35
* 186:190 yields 6.09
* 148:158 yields 6.44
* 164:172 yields 6.14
